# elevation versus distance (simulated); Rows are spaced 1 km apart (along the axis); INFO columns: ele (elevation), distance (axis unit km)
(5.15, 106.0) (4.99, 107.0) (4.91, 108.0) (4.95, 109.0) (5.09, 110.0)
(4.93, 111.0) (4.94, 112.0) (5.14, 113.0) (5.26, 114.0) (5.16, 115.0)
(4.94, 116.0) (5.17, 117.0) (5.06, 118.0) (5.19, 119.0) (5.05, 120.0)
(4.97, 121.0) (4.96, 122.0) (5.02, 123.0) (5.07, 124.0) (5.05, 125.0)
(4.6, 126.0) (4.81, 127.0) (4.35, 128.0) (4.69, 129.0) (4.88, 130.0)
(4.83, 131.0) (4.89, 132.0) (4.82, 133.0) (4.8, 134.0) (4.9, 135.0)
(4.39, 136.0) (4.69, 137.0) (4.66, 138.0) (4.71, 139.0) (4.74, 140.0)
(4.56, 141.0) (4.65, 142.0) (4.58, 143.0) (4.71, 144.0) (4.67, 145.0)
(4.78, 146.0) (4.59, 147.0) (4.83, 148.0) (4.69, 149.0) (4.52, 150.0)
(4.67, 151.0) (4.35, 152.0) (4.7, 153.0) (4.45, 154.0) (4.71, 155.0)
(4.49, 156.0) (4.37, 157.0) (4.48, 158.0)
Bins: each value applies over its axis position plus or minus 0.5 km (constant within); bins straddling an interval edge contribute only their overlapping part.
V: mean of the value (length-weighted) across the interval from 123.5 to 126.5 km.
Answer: 4.91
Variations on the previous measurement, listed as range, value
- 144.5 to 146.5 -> 4.72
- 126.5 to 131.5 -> 4.71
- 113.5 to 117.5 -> 5.13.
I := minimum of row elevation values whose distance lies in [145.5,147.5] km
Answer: 4.59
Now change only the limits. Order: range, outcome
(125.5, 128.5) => 4.35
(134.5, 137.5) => 4.39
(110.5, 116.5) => 4.93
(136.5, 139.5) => 4.66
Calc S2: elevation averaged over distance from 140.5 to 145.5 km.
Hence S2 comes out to 4.63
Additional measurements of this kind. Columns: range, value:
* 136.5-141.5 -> 4.67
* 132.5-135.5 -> 4.84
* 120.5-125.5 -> 5.01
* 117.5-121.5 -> 5.07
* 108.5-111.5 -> 4.99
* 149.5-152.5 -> 4.51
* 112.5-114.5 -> 5.2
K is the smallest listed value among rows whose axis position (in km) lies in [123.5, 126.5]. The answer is 4.6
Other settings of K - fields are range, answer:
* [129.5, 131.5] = 4.83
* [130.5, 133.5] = 4.82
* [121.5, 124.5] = 4.96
